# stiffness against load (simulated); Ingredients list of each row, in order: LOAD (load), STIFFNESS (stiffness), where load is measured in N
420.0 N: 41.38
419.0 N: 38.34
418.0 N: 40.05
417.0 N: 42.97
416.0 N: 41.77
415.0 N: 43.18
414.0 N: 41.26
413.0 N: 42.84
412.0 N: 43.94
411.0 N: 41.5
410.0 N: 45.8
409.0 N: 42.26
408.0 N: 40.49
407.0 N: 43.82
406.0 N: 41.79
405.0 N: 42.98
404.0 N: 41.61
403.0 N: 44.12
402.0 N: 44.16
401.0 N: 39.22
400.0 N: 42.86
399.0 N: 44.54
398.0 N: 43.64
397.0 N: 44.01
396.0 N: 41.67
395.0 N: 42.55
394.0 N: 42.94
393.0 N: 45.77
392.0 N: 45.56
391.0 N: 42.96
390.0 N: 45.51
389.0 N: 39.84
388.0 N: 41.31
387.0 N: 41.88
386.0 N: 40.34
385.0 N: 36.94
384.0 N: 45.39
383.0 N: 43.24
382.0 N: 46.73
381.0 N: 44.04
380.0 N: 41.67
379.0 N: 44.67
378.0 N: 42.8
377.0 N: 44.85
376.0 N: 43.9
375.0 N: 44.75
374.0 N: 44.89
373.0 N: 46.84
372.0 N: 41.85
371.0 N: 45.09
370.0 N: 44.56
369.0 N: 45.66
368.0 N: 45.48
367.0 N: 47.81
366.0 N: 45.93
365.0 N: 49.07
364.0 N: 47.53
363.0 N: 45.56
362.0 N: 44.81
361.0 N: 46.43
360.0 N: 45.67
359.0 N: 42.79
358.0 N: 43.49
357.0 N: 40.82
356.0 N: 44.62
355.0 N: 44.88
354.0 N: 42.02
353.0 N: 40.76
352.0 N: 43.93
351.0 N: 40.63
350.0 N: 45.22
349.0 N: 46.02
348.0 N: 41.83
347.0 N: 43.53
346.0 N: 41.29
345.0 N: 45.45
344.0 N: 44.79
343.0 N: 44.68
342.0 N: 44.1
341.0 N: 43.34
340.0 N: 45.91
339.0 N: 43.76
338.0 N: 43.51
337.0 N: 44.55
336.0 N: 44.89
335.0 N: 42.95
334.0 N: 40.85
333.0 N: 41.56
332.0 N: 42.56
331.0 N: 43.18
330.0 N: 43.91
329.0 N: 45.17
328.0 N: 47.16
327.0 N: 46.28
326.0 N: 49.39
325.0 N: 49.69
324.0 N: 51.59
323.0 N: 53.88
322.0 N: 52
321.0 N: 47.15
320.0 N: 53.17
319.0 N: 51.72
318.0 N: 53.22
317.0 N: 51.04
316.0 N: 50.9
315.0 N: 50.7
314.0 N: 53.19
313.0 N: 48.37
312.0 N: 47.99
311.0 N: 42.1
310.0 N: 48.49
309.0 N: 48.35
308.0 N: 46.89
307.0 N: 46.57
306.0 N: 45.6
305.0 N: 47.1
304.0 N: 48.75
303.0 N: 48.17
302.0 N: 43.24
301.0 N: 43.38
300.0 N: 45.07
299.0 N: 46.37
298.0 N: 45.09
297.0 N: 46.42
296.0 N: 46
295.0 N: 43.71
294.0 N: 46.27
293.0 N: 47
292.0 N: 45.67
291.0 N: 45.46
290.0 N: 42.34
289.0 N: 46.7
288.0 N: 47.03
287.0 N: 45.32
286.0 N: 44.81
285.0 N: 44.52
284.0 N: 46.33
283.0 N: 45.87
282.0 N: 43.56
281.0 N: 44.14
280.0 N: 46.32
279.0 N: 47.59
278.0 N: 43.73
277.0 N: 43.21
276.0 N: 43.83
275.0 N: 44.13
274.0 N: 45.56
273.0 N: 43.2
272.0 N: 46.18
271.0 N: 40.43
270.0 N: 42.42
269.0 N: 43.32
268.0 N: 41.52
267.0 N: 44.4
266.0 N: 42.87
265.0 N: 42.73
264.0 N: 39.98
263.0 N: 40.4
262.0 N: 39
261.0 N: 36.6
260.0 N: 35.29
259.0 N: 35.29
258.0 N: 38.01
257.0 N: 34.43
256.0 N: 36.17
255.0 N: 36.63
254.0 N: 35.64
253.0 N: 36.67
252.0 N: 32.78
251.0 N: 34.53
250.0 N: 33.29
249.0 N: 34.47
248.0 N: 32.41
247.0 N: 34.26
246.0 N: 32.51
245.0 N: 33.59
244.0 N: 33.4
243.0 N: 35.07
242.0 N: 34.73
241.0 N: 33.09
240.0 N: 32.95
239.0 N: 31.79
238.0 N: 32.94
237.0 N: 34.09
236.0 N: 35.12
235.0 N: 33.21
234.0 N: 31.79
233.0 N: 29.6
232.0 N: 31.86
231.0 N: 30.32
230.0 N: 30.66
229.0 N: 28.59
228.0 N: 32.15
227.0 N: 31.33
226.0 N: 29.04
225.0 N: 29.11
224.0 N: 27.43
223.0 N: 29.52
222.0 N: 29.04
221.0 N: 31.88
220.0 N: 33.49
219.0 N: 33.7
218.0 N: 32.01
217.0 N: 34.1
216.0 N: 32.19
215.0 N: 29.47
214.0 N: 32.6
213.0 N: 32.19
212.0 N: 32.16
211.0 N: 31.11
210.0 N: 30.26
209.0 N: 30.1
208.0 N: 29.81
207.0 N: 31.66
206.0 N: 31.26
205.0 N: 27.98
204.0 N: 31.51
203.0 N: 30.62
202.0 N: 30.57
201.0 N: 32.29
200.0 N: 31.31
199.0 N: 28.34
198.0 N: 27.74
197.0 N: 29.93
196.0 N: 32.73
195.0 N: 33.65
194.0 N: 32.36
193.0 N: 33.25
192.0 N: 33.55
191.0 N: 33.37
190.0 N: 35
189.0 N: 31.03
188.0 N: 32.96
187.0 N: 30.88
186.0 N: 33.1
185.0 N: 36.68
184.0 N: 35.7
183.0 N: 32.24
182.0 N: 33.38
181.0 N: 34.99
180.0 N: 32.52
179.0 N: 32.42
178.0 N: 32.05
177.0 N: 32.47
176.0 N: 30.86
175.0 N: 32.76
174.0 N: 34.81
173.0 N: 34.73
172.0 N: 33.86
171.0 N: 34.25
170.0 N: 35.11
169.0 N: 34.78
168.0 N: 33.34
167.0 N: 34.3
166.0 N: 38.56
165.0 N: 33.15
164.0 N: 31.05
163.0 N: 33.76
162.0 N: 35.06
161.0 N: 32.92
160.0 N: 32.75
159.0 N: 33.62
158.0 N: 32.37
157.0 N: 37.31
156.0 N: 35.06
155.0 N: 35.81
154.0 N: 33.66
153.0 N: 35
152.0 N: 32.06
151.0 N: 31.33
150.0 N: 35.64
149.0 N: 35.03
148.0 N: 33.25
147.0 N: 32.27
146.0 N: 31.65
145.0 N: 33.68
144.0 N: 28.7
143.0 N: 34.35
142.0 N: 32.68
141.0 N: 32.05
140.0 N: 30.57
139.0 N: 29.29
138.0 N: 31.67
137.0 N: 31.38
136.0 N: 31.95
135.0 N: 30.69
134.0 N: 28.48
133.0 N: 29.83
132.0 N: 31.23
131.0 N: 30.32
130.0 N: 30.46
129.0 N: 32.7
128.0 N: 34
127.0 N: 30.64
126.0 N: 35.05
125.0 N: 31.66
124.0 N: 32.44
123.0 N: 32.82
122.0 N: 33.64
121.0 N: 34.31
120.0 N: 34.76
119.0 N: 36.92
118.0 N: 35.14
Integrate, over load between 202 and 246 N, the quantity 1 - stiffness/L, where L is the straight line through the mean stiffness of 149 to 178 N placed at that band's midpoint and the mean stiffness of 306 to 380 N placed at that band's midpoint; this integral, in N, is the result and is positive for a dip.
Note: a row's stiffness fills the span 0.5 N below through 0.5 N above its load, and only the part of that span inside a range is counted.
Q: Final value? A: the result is 7.4 N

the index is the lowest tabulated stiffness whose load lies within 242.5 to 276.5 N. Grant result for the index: 32.41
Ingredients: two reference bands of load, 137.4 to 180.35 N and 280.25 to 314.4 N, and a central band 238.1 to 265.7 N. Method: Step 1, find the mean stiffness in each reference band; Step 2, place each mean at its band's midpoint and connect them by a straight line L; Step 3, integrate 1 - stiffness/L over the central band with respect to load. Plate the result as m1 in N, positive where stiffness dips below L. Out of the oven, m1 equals 4.3 N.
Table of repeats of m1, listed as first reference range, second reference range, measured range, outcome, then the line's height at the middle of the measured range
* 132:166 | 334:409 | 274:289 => -2.2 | 39.3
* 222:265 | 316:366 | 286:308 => -3.1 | 40.2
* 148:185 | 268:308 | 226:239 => 2.7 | 40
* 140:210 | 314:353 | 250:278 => 0.4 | 40.4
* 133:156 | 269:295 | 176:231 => 8.7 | 37.7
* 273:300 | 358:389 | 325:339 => 0.1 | 44.8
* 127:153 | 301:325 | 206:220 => 2.7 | 39.1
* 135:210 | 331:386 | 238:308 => -4.1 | 38.8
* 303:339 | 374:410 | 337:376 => 0.7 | 45.3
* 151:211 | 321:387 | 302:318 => -2.5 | 41.7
